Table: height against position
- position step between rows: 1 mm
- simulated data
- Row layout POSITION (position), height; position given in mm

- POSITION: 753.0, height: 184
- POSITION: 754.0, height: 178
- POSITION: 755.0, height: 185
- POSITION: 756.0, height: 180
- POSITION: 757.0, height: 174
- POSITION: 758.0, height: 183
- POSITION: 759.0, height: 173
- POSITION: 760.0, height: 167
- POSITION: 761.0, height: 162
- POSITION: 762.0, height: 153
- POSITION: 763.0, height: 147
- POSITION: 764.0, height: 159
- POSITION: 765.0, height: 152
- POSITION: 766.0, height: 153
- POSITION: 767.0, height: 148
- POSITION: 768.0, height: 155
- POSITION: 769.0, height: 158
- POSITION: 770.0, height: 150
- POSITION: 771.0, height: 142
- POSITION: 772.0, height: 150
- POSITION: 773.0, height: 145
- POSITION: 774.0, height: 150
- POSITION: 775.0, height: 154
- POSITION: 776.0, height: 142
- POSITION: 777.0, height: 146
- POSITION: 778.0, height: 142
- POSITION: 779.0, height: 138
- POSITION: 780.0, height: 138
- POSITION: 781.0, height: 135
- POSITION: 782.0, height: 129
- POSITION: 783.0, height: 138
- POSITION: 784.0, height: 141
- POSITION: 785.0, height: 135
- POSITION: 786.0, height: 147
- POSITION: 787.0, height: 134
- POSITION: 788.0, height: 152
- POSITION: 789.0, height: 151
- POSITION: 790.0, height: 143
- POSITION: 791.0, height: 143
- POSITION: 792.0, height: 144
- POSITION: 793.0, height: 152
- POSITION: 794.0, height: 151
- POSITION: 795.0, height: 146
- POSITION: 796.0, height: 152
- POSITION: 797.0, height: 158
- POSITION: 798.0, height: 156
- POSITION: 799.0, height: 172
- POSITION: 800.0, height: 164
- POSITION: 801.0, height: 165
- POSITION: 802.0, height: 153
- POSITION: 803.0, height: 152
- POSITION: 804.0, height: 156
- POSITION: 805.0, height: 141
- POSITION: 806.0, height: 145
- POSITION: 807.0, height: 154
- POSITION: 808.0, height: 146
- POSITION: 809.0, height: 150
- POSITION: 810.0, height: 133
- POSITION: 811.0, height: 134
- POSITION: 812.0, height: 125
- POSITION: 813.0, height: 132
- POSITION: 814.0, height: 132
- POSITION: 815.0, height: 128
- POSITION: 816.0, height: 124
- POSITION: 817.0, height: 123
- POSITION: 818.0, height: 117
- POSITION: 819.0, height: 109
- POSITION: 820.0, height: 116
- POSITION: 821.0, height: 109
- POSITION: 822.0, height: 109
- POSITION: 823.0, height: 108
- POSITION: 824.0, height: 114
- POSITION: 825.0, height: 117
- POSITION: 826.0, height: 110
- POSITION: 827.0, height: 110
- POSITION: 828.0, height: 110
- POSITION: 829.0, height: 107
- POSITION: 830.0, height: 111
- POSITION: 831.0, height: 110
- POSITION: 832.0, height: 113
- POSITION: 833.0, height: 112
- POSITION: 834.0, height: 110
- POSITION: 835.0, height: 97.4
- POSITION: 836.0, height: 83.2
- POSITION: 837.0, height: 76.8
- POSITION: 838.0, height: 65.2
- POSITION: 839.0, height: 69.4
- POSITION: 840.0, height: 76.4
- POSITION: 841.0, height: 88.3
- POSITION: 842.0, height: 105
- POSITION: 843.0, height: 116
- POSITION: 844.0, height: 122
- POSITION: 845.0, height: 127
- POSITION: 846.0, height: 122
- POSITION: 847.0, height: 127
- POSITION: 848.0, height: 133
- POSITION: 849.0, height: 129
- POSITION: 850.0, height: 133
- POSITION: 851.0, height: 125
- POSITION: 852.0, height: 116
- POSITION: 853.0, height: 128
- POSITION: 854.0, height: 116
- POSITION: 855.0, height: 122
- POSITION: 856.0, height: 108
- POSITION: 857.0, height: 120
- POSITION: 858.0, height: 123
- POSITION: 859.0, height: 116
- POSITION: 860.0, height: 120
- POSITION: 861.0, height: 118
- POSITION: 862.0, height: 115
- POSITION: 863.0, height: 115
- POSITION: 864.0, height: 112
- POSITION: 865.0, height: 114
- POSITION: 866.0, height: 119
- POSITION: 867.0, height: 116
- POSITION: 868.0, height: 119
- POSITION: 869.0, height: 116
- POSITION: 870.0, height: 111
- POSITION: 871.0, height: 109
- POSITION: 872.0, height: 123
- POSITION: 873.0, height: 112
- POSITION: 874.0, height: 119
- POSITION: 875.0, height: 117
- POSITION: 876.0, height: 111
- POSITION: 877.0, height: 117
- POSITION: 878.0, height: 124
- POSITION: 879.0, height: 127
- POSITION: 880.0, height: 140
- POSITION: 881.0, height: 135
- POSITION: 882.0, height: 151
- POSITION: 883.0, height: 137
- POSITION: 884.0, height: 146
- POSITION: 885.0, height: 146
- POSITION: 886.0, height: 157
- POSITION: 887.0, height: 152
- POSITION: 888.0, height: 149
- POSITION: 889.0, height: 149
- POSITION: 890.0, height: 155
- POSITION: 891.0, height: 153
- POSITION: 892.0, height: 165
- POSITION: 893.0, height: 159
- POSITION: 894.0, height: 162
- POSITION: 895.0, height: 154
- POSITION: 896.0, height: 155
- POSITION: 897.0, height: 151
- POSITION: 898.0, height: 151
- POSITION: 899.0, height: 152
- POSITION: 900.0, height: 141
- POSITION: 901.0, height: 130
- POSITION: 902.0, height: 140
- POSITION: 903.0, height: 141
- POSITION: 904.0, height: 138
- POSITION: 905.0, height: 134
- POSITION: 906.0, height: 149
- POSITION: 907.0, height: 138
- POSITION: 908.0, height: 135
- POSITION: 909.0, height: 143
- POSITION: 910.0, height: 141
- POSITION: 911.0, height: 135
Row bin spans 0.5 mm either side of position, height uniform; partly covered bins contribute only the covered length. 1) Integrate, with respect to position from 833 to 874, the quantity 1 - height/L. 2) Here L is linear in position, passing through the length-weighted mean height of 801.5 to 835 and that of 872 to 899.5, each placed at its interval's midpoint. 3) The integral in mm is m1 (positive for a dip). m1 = 6.70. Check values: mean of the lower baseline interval 124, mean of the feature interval 112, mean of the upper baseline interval 142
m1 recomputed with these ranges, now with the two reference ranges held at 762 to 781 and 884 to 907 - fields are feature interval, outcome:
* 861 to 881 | 4.1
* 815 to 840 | 7.3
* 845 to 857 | 2.0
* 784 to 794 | 0.2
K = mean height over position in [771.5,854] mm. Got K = 129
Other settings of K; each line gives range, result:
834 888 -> 118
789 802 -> 154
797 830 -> 132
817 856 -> 110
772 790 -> 142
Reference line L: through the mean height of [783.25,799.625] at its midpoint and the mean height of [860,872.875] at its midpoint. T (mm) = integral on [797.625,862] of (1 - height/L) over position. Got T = 5.26 mm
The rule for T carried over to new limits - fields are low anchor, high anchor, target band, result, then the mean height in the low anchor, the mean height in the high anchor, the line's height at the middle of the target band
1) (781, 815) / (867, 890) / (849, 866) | 1.9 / 146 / 131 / 135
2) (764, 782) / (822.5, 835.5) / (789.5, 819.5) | -4.1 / 147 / 110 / 126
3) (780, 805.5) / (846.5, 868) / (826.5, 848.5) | 4.2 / 148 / 120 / 129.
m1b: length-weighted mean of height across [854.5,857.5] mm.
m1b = 117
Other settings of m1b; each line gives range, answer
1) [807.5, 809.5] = 148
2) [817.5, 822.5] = 112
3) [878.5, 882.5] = 138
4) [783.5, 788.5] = 142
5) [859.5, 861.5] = 119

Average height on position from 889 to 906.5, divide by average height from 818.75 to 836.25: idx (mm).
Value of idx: 1.4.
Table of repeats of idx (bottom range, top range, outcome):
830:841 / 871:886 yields 1.40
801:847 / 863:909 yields 1.16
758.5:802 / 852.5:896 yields 0.87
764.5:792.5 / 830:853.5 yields 0.75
